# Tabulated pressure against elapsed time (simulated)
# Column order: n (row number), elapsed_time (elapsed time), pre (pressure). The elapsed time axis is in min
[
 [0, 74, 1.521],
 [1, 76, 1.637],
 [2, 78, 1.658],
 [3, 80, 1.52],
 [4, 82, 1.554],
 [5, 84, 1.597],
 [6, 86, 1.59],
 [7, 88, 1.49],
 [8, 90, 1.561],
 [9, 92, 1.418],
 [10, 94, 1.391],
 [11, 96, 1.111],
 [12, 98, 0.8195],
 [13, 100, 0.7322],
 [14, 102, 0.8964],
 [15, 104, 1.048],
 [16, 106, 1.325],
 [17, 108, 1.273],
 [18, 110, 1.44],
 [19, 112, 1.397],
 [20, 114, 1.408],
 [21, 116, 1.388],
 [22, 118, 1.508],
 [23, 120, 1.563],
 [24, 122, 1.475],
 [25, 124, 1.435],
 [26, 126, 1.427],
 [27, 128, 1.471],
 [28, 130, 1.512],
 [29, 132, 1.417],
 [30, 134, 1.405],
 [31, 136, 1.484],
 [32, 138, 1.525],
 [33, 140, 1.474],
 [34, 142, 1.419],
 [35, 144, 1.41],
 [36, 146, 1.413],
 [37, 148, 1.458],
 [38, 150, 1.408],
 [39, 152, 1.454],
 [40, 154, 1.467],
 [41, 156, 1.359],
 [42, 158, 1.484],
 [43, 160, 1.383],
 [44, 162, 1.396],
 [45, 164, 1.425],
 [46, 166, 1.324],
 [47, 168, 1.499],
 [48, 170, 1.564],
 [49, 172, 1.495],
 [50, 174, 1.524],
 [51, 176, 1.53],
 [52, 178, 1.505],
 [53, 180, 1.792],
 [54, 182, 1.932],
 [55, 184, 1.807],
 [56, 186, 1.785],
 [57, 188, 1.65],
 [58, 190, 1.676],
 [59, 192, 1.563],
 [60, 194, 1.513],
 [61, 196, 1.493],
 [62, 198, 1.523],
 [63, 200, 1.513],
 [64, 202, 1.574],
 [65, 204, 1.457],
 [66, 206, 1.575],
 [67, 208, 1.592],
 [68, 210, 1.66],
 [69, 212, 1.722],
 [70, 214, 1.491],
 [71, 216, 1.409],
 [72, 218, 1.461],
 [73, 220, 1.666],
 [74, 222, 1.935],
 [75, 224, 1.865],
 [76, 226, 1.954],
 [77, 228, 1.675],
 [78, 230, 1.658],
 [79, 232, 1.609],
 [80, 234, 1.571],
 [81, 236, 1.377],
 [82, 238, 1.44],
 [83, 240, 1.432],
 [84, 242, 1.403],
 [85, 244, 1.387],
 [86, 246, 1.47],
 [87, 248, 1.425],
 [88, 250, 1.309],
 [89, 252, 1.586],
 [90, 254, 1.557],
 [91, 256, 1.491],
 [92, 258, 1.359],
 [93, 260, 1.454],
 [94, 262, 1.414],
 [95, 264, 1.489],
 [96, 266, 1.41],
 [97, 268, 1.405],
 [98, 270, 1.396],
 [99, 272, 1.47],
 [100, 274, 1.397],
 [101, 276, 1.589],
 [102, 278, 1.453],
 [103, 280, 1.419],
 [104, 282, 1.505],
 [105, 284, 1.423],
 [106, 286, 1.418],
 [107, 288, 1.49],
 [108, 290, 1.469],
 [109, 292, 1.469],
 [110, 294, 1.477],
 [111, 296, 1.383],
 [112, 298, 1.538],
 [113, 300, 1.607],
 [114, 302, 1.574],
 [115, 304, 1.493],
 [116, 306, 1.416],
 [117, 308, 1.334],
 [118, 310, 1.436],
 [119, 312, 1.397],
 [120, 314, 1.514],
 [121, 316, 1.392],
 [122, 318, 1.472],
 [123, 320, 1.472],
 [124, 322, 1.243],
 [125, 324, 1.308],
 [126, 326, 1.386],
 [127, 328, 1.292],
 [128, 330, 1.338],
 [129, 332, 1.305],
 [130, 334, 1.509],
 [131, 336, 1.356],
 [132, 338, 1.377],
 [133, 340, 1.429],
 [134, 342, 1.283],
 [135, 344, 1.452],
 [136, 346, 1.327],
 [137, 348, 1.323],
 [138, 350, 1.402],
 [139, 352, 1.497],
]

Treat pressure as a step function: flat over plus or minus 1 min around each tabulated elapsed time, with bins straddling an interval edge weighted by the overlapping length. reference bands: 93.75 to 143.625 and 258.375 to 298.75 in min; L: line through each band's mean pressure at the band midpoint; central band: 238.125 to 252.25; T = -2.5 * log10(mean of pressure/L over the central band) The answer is 0.003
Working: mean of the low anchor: 1.33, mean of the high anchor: 1.45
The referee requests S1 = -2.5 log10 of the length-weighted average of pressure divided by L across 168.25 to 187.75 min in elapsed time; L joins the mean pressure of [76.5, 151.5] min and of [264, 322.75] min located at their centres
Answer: -0.170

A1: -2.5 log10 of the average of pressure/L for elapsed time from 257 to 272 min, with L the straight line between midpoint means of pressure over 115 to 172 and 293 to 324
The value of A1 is 0.02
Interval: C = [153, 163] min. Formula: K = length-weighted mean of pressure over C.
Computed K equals 1.42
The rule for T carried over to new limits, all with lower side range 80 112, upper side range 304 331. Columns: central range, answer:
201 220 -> -0.159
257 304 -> -0.068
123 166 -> -0.096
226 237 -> -0.191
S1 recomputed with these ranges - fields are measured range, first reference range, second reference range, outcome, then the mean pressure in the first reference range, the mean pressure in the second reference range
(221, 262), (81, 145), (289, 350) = -0.109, 1.37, 1.41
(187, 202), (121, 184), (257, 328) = -0.065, 1.48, 1.44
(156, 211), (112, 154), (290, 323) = -0.078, 1.45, 1.45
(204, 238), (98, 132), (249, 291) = -0.156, 1.32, 1.45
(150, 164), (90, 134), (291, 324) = -0.061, 1.32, 1.45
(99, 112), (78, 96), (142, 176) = 0.287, 1.5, 1.44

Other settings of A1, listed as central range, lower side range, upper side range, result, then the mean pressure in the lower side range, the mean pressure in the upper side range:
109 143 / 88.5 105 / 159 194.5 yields -0.13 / 1.13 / 1.58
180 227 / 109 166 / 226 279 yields -0.13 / 1.44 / 1.48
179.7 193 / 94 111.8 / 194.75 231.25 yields -0.16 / 1.11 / 1.62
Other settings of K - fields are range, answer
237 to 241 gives 1.44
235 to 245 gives 1.41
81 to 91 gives 1.56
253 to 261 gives 1.47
